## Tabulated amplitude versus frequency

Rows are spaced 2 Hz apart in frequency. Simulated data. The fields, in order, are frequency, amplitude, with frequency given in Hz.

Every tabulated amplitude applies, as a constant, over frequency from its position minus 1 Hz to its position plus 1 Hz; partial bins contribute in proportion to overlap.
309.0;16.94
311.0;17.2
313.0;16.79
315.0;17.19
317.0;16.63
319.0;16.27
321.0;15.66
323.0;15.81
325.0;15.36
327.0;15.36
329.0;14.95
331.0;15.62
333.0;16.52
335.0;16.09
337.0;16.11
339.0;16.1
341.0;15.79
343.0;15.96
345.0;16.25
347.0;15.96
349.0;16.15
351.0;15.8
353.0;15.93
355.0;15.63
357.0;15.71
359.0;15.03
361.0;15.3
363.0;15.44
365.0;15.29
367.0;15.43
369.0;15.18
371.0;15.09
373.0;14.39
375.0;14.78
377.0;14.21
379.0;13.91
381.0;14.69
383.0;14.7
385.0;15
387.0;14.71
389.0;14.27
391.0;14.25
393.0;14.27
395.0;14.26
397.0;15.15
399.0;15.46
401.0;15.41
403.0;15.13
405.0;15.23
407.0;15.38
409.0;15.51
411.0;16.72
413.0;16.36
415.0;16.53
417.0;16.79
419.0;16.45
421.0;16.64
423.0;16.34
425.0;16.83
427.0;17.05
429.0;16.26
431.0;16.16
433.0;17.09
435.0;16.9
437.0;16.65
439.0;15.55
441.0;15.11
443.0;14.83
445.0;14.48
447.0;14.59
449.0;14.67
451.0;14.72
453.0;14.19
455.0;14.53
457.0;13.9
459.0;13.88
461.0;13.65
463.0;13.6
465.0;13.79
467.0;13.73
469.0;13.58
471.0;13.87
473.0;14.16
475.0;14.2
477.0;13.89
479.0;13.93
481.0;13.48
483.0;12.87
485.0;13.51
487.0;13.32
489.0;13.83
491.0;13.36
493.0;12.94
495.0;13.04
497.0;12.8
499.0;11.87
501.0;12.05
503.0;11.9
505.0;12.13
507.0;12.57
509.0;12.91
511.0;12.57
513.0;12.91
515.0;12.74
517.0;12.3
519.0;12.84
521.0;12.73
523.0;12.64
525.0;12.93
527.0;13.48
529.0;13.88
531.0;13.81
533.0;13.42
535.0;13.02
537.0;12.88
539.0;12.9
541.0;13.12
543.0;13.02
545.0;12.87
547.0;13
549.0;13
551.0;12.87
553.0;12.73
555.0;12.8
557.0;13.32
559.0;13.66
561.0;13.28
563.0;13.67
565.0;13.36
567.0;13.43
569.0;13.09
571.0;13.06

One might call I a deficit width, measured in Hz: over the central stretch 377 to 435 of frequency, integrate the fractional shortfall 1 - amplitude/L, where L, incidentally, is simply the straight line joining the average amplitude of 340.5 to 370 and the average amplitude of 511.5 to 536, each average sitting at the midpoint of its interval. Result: -2.9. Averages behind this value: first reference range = 15.7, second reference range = 13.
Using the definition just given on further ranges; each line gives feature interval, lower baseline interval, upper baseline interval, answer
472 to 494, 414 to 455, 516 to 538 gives 1.2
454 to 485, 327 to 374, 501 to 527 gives -0.8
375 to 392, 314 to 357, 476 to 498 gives 0.7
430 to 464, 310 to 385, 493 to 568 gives -1.9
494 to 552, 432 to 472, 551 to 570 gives 3.8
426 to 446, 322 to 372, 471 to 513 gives -2.7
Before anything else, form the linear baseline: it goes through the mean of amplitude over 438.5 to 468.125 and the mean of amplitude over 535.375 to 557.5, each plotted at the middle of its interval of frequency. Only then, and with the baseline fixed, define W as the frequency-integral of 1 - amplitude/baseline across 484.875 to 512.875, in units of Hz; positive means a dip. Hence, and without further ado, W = 1.8 Hz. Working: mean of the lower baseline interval 14.3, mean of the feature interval 12.8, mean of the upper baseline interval 12.9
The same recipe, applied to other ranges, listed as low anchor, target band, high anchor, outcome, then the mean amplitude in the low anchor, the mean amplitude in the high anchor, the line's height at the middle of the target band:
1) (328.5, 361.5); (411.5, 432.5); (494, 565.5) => -2.8 Hz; 15.8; 12.9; 14.6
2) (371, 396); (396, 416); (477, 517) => -2.2 Hz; 14.5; 12.9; 14.2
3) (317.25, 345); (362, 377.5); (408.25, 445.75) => 1.0 Hz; 15.9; 16.2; 16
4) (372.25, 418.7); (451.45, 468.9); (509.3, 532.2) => 0.1 Hz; 15.1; 13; 14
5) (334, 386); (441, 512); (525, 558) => 2.0 Hz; 15.4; 13.1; 13.9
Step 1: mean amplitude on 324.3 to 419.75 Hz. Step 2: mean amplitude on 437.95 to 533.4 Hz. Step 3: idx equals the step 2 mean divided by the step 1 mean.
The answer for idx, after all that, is 0.88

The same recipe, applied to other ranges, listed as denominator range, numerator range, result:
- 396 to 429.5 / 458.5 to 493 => 0.85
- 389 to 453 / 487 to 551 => 0.82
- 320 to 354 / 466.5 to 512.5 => 0.83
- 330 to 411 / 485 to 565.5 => 0.85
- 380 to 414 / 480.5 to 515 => 0.85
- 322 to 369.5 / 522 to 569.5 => 0.84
